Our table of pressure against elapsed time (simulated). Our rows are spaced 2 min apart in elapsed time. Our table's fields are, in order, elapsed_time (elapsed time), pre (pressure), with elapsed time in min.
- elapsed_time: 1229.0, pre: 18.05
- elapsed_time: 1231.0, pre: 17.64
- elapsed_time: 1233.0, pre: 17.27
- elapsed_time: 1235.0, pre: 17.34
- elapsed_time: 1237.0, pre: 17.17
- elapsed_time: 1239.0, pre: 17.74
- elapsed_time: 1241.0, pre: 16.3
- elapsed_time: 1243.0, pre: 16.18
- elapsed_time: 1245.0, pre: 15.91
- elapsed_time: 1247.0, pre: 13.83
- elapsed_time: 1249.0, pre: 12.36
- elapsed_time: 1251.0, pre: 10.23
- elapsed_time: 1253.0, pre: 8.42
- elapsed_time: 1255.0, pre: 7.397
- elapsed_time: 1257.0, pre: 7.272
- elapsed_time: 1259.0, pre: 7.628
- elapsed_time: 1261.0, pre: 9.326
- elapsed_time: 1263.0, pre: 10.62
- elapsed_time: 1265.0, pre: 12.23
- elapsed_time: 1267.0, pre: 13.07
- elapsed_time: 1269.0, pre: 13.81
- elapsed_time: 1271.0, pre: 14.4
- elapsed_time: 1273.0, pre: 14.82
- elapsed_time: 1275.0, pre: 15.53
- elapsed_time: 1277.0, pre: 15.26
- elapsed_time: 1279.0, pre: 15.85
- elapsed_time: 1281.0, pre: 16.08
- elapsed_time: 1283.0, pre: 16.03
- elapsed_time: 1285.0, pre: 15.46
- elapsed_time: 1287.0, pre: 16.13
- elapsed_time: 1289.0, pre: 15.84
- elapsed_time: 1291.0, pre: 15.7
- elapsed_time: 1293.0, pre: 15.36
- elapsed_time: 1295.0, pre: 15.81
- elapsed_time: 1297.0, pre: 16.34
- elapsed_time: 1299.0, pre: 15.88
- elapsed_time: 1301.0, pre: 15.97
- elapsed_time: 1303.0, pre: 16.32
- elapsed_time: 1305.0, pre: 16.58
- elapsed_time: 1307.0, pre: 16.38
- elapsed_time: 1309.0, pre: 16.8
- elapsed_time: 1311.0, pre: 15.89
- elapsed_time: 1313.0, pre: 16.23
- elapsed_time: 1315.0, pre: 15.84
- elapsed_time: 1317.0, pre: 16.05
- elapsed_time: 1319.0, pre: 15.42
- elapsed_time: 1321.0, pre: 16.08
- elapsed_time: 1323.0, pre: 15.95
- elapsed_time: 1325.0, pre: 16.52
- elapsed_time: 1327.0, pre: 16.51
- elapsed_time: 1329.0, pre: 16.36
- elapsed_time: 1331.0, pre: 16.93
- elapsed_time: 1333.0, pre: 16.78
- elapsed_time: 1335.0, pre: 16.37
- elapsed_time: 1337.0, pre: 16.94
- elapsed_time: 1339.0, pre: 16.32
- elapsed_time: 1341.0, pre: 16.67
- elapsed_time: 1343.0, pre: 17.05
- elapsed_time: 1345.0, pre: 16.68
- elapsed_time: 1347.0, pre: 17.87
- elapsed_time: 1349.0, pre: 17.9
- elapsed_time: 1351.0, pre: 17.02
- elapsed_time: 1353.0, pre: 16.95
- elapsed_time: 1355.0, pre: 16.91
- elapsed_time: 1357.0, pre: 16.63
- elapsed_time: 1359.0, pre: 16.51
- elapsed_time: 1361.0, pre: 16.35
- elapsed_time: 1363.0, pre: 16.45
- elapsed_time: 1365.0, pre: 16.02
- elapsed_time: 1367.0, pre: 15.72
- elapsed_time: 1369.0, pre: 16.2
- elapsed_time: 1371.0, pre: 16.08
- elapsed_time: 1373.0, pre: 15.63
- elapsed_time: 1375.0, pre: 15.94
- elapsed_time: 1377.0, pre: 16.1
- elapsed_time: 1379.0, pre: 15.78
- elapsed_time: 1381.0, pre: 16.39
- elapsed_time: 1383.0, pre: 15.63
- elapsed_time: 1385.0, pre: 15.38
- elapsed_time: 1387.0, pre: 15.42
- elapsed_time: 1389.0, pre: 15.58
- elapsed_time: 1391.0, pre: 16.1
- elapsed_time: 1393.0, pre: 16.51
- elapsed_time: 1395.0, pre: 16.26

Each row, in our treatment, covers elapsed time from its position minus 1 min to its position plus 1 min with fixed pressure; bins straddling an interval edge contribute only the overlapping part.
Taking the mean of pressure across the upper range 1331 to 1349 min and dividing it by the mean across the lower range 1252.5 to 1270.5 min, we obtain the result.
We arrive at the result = 1.67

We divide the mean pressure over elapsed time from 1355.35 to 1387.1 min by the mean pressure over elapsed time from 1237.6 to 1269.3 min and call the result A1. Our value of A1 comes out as 1.33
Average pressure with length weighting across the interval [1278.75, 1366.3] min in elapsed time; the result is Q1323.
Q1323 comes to 16.4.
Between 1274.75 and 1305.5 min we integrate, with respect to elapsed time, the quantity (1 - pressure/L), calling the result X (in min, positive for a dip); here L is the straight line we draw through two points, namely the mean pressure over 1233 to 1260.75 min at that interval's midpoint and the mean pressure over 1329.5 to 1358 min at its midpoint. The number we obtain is -2.4 min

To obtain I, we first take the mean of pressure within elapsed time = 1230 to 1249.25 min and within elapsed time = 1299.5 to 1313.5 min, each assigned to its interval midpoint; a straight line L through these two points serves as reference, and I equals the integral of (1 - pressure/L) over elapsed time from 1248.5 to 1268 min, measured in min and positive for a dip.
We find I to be 7.8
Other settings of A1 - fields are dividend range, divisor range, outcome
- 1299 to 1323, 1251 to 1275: 1.47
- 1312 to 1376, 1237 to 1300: 1.19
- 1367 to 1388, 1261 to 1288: 1.10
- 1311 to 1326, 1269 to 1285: 1.04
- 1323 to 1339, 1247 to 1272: 1.55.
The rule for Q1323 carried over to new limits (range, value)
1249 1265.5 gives 9.24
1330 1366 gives 16.8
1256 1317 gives 14.6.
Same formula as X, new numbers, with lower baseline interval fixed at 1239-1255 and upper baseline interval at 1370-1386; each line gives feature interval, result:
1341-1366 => -2.4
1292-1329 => -4.1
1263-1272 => 0.4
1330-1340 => -1.1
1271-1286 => -1.8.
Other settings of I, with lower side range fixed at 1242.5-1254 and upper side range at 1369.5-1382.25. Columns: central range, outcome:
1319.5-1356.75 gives -4.3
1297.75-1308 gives -1.6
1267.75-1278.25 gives -1.1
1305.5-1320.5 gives -1.8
